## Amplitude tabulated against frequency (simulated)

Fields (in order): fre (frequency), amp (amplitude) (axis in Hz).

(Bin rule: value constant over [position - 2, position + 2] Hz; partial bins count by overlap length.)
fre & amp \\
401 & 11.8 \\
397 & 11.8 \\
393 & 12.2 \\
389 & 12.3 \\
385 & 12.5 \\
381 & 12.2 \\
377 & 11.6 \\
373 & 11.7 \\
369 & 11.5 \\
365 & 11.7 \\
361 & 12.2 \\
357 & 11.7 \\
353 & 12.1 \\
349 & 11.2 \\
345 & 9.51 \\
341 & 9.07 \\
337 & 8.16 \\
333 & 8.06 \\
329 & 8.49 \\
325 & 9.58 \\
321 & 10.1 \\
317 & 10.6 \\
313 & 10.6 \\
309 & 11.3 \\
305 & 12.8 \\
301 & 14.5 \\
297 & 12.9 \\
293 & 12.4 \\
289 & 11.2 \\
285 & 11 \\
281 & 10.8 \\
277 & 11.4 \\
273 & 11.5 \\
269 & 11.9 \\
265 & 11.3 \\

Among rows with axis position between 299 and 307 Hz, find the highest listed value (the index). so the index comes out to 14.5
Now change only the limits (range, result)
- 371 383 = 12.2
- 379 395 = 12.5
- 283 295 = 12.4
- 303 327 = 12.8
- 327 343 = 9.07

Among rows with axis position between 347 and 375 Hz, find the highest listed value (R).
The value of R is 12.2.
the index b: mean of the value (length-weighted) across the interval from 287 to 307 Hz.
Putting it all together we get 12.8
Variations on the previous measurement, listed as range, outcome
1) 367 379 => 11.6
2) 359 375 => 11.8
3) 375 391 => 12.1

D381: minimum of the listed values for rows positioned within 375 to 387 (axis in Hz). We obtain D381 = 11.6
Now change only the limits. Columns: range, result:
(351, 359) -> 11.7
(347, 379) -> 11.2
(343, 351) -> 9.51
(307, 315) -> 10.6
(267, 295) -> 10.8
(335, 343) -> 8.16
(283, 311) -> 11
